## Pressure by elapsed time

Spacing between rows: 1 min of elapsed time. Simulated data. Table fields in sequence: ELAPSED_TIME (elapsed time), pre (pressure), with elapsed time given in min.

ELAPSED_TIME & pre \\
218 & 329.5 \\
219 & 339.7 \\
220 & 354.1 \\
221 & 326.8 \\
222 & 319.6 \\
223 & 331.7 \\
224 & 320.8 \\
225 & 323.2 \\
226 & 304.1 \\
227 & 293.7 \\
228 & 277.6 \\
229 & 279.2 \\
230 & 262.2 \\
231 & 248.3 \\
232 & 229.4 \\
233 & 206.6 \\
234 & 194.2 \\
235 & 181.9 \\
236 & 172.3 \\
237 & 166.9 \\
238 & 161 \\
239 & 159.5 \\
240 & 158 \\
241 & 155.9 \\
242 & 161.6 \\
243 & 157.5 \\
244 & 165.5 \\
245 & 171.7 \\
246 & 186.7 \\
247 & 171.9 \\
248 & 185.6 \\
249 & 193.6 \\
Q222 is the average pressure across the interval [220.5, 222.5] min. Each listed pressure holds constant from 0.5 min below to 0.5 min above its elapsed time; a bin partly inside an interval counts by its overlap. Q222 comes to 323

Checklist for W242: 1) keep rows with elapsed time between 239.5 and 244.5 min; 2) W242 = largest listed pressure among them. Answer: 165.5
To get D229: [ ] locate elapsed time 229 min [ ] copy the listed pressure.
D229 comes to 279.2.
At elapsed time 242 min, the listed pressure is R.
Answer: 161.6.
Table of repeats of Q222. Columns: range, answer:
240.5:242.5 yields 159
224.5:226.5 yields 314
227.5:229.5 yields 278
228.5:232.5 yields 255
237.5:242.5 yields 159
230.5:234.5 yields 220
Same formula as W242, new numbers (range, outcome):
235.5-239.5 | 172.3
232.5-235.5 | 206.6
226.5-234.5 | 293.7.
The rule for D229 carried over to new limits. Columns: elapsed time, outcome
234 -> 194.2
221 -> 326.8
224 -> 320.8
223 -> 331.7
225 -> 323.2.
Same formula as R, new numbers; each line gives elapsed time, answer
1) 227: 293.7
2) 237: 166.9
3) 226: 304.1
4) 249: 193.6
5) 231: 248.3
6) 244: 165.5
